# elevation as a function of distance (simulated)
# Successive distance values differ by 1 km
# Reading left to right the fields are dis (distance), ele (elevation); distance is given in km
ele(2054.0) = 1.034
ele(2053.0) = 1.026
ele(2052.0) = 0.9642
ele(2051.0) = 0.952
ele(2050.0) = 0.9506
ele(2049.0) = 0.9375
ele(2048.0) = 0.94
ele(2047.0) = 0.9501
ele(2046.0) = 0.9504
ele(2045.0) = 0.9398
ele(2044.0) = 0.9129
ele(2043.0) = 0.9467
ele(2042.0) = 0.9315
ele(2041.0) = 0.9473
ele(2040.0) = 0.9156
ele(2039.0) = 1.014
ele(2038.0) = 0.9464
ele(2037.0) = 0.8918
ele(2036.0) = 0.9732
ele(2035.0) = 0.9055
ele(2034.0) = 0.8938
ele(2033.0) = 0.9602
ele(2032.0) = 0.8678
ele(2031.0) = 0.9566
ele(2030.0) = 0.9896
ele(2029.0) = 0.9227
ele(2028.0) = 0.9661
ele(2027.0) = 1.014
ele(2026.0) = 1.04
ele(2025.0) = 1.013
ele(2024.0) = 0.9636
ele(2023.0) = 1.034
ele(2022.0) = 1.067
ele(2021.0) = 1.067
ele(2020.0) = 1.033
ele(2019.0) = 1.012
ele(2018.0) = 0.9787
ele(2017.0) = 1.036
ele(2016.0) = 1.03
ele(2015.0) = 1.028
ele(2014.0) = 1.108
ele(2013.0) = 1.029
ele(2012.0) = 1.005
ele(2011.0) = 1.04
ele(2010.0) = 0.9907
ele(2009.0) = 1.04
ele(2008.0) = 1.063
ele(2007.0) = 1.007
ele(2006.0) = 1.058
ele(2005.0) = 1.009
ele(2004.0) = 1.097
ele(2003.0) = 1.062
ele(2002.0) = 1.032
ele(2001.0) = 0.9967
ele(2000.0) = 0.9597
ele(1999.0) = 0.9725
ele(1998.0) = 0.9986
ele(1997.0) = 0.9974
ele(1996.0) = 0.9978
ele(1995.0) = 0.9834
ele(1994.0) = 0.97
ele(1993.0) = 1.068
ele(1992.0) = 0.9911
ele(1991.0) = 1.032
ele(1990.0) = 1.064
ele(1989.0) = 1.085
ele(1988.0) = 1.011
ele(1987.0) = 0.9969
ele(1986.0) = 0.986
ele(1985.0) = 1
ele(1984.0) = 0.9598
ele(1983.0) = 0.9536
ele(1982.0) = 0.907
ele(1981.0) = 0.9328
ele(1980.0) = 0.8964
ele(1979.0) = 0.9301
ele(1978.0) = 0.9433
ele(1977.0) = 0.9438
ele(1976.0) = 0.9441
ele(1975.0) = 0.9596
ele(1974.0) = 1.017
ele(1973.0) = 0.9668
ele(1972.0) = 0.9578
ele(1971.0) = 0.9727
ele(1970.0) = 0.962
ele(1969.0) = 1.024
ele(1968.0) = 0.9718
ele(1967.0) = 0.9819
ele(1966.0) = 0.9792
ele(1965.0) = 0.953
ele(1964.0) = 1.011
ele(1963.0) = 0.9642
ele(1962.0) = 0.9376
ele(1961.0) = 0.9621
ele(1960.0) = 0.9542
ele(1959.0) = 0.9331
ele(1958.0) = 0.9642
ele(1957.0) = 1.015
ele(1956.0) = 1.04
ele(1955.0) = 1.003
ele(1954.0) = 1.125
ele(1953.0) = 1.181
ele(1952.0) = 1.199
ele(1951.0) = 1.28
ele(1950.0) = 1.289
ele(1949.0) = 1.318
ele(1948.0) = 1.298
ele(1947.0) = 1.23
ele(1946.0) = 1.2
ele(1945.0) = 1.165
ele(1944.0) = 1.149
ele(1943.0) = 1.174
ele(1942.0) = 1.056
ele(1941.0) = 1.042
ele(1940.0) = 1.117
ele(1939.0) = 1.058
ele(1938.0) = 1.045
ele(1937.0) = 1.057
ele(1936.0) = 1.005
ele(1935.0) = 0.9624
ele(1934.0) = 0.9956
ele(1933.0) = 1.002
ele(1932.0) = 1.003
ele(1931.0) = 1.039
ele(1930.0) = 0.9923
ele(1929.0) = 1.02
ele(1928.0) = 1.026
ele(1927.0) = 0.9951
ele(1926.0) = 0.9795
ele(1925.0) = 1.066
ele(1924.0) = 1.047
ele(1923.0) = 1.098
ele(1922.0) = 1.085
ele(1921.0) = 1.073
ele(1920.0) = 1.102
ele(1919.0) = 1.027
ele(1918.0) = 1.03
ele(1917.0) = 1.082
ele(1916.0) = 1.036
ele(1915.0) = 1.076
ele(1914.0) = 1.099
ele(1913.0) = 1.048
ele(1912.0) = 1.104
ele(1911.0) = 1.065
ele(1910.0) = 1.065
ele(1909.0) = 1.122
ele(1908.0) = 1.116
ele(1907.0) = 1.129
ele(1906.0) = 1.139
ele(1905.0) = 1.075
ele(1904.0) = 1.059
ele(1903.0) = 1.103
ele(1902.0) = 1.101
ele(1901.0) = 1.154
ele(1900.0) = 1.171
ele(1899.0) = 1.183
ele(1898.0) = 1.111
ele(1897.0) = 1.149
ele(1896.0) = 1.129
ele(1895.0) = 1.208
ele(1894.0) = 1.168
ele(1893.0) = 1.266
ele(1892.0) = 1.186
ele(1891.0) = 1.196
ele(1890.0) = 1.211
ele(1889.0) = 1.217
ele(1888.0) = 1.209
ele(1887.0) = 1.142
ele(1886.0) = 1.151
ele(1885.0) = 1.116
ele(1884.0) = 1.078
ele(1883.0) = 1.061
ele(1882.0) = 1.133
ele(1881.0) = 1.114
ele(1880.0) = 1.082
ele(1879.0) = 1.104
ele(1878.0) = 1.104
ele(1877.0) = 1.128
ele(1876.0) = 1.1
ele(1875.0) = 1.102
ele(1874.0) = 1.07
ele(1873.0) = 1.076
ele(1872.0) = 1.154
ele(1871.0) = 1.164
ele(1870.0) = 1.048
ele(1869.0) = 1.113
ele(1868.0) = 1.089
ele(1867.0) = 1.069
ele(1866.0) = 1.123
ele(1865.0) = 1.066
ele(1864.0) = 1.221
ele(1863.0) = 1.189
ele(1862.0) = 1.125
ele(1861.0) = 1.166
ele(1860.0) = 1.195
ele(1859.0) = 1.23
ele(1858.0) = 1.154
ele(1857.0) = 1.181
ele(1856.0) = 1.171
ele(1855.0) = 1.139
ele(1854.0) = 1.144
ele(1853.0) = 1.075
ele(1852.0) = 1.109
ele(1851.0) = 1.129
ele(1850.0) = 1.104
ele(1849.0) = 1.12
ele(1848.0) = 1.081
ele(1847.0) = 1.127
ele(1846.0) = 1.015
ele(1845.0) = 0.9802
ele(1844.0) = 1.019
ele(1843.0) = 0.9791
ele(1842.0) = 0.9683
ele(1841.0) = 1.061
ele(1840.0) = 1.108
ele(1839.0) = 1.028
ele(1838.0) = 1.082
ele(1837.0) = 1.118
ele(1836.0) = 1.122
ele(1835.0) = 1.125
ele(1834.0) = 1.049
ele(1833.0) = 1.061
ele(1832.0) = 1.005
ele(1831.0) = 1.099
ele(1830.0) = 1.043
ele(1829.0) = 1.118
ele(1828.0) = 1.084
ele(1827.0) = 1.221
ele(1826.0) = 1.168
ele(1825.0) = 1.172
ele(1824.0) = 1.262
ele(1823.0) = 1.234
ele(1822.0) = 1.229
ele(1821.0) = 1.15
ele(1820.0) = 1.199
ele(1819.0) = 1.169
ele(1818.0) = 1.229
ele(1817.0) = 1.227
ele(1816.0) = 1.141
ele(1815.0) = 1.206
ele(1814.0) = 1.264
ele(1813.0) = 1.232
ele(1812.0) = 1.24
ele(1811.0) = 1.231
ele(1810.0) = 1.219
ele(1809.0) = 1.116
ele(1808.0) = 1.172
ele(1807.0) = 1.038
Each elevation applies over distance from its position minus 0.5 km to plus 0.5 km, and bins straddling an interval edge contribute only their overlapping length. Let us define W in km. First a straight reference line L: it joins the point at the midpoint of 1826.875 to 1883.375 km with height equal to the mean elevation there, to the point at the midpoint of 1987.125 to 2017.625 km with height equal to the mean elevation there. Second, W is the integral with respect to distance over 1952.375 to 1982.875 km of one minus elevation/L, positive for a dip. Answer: 1.9 km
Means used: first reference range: 1.1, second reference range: 1.02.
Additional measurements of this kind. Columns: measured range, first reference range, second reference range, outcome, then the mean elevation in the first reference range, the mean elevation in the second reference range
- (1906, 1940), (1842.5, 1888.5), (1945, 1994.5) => 0.4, 1.11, 1.03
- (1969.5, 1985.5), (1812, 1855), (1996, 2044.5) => 1.1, 1.12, 0.994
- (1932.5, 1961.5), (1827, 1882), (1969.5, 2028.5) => -1.6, 1.1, 1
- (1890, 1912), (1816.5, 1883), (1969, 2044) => -1.3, 1.12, 0.989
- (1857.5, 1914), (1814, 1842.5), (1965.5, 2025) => -2.2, 1.13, 1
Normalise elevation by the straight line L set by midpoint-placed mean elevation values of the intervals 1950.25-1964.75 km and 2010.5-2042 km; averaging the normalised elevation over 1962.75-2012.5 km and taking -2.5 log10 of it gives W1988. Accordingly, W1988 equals 0.03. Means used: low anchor 1.04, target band 0.993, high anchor 0.988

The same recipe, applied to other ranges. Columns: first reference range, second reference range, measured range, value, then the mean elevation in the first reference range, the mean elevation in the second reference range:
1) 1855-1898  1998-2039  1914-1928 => 0.04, 1.14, 1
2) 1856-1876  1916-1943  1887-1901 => -0.09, 1.13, 1.04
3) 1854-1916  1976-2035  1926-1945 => 0.03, 1.13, 0.999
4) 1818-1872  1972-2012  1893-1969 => -0.03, 1.12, 0.996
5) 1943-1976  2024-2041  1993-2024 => -0.04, 1.06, 0.954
